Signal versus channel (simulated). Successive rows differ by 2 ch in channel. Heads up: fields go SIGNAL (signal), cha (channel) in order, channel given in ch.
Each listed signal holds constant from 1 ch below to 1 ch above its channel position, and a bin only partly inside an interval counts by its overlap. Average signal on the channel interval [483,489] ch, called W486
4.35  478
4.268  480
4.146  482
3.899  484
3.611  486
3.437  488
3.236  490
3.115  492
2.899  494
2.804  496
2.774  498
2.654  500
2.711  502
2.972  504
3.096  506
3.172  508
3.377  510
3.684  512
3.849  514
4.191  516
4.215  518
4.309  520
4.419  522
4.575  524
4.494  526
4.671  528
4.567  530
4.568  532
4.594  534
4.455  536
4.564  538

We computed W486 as 3.65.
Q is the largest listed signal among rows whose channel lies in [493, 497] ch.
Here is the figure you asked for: 2.899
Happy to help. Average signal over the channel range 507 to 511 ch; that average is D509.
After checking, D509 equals 3.27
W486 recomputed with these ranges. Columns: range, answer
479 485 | 4.1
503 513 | 3.26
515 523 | 4.28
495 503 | 2.74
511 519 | 3.98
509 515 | 3.64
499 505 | 2.78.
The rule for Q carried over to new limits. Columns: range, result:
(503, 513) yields 3.684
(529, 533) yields 4.568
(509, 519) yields 4.215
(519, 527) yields 4.575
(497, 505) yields 2.972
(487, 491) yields 3.437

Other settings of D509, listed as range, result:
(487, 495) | 3.17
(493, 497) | 2.85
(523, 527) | 4.53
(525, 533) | 4.57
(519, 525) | 4.43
